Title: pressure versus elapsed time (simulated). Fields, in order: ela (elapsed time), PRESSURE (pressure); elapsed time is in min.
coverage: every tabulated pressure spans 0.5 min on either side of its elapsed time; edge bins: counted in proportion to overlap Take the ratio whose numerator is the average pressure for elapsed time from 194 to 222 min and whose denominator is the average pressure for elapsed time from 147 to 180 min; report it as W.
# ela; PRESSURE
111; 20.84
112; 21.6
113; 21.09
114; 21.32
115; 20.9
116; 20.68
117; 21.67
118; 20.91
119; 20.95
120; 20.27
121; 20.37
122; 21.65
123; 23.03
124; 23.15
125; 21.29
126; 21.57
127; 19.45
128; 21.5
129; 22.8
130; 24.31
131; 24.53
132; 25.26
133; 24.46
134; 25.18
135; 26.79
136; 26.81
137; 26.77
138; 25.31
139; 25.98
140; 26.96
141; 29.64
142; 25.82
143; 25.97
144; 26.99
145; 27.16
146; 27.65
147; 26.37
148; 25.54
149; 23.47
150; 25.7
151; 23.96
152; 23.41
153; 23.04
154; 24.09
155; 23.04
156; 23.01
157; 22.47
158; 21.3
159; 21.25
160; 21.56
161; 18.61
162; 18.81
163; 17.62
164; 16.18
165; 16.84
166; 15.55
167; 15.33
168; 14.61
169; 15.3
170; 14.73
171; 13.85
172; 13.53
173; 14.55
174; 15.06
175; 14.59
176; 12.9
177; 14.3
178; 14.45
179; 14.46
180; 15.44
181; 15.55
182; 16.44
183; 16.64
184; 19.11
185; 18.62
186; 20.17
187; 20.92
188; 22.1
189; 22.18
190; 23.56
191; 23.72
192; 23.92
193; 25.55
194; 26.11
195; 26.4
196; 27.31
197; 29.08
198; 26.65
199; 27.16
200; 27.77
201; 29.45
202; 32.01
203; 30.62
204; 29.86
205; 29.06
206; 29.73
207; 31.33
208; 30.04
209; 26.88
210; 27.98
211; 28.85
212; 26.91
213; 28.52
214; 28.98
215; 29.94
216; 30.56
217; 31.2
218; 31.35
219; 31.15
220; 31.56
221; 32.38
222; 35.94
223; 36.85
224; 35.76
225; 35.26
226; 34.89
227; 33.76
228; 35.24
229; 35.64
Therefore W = 1.58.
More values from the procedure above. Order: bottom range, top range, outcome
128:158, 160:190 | 0.66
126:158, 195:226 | 1.22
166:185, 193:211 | 1.89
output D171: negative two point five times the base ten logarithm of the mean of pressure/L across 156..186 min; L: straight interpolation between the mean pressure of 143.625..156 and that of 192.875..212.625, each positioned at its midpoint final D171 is 0.492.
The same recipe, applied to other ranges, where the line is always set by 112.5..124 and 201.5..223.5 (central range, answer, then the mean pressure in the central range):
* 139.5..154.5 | -0.073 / 25.7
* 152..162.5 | 0.152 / 21.8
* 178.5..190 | 0.439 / 18.6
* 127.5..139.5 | -0.100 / 25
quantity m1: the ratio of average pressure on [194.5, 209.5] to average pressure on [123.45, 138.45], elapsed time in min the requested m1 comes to 1.21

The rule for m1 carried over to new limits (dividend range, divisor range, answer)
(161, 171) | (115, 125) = 0.75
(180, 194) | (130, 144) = 0.79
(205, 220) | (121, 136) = 1.27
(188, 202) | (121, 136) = 1.12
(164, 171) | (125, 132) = 0.68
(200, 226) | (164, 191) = 1.85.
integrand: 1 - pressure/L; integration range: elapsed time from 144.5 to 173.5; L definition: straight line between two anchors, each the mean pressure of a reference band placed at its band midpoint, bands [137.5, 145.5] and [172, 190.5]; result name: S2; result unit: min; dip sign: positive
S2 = 3.2 min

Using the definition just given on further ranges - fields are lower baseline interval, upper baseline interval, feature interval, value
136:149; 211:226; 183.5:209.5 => 3.66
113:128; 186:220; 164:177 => 5.36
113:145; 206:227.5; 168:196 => 9.90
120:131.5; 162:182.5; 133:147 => -4.70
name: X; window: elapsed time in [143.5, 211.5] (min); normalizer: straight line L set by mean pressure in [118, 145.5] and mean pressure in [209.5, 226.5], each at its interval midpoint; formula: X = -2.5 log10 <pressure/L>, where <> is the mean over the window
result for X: 0.26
